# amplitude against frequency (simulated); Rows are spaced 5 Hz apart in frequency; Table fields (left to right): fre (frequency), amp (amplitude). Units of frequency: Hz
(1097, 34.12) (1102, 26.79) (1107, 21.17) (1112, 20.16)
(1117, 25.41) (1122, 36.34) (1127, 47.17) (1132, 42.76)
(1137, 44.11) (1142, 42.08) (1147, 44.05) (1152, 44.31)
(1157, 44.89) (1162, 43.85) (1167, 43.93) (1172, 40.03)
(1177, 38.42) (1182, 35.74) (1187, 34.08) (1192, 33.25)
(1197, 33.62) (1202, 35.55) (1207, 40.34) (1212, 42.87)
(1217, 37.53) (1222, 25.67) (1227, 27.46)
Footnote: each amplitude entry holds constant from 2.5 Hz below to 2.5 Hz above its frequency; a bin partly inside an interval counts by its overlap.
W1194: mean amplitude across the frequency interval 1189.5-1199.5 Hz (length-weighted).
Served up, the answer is 33.4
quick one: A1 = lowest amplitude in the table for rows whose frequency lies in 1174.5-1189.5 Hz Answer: 34.08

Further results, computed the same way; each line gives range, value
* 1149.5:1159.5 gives 44.31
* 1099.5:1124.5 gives 20.16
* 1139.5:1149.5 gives 42.08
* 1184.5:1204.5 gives 33.25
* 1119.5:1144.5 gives 36.34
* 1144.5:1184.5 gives 35.74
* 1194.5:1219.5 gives 33.62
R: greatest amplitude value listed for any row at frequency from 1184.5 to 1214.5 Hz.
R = 42.87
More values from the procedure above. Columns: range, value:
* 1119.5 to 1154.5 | 47.17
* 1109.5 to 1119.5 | 25.41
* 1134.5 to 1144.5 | 44.11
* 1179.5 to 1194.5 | 35.74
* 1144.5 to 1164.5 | 44.89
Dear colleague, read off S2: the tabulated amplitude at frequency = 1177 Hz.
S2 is 38.42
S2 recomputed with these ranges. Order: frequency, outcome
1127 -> 47.17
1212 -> 42.87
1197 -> 33.62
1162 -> 43.85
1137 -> 44.11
